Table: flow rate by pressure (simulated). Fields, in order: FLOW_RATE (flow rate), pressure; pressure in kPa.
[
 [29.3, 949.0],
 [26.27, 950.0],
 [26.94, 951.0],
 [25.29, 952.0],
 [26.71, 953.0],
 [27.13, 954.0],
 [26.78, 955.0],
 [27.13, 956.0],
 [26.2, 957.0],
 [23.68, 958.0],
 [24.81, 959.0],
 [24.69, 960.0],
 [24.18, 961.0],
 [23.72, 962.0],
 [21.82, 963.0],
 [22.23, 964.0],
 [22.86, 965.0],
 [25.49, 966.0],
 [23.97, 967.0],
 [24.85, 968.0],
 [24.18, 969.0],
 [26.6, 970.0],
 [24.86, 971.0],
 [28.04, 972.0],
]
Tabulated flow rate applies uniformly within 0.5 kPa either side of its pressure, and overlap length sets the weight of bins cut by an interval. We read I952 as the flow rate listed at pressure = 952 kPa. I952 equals 25.29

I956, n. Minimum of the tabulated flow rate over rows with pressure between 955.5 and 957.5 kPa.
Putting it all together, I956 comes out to 26.2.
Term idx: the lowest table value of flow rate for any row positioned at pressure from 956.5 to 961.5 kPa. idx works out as 23.68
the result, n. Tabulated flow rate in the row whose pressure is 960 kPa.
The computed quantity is 24.69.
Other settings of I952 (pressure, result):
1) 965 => 22.86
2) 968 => 24.85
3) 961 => 24.18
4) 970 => 26.6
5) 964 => 22.23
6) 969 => 24.18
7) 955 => 26.78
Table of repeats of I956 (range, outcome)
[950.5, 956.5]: 25.29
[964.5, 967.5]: 22.86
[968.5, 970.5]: 24.18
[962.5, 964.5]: 21.82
